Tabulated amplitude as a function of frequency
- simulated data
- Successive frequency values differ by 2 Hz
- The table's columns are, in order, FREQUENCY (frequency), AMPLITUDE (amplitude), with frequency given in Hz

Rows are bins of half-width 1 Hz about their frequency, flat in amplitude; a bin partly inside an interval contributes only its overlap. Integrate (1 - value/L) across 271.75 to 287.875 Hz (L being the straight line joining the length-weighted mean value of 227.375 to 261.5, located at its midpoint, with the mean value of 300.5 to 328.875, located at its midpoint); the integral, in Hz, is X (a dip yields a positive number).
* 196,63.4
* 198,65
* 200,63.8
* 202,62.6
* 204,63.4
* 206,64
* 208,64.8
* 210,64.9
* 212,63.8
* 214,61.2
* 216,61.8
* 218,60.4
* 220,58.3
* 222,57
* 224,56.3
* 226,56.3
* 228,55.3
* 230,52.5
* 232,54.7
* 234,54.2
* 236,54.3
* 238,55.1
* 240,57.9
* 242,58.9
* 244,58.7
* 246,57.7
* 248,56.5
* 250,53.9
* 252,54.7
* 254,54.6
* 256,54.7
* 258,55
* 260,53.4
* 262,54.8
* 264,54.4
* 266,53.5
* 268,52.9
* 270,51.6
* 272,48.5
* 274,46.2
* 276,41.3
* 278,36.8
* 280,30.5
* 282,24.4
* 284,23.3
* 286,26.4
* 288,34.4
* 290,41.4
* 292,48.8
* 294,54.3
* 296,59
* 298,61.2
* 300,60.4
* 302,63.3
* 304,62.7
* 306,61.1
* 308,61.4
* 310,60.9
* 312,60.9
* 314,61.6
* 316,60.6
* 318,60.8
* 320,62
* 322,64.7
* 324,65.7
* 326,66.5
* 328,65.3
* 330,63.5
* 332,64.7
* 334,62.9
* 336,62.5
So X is 6.8 Hz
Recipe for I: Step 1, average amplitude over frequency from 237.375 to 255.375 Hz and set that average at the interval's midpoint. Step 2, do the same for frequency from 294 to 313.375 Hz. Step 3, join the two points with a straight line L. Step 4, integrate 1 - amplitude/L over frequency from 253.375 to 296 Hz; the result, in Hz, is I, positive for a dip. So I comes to 9.8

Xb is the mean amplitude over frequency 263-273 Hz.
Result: 52.2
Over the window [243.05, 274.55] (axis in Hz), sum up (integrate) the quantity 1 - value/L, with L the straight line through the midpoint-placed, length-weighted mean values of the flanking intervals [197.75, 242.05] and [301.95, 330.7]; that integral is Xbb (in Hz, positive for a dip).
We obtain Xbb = 3.5 Hz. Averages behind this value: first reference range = 59.3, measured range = 53.9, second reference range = 62.7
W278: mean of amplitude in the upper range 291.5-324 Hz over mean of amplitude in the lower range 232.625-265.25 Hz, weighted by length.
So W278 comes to 1.1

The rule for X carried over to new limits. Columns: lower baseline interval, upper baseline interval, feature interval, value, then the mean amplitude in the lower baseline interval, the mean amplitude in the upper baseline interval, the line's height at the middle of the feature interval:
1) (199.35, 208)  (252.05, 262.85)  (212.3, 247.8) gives 1.1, 63.6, 54.5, 59.1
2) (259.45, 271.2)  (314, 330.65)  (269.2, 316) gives 7.7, 53.4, 63.5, 58.2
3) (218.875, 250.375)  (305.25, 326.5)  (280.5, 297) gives 5.9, 56.2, 62.3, 60.3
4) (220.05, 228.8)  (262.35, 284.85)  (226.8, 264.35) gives -3.7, 56.5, 42.6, 50.5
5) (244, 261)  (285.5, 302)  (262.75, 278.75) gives 1.4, 55.3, 49.8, 52.9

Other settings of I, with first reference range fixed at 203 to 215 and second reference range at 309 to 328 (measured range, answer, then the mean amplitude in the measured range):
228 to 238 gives 1.5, 54.2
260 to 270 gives 1.5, 53.6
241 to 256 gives 1.7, 56.3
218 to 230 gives 1.3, 56.6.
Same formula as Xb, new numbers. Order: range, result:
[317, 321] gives 61.4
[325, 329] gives 65.9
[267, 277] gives 48.1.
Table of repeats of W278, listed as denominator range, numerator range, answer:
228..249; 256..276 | 0.93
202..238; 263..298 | 0.73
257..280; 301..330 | 1.28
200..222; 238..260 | 0.90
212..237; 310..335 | 1.11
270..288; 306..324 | 1.74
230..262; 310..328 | 1.13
